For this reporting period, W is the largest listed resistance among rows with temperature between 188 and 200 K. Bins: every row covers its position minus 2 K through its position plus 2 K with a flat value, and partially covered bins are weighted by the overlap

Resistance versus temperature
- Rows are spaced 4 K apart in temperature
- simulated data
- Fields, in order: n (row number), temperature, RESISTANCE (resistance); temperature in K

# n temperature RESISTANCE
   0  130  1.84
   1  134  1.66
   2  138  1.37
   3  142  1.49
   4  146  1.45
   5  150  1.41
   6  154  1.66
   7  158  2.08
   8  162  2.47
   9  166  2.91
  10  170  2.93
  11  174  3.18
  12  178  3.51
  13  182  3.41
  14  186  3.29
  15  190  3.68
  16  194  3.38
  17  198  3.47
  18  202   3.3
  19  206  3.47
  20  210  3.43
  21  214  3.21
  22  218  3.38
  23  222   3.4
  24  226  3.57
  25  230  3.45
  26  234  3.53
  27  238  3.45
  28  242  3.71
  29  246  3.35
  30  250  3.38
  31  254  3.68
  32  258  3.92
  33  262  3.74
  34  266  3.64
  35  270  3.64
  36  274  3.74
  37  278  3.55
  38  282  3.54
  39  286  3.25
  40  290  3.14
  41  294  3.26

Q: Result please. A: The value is 3.68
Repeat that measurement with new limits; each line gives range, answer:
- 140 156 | 1.66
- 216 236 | 3.57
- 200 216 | 3.47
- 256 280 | 3.92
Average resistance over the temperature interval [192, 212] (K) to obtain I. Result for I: 3.41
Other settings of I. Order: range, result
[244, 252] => 3.37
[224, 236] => 3.52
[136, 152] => 1.43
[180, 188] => 3.35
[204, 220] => 3.37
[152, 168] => 2.28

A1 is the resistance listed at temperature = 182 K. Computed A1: 3.41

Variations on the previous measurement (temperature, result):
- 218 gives 3.38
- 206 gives 3.47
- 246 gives 3.35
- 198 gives 3.47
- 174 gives 3.18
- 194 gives 3.38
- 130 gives 1.84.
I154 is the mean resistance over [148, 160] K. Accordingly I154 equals 1.72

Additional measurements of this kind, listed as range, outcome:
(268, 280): 3.64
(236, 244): 3.58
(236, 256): 3.51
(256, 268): 3.77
